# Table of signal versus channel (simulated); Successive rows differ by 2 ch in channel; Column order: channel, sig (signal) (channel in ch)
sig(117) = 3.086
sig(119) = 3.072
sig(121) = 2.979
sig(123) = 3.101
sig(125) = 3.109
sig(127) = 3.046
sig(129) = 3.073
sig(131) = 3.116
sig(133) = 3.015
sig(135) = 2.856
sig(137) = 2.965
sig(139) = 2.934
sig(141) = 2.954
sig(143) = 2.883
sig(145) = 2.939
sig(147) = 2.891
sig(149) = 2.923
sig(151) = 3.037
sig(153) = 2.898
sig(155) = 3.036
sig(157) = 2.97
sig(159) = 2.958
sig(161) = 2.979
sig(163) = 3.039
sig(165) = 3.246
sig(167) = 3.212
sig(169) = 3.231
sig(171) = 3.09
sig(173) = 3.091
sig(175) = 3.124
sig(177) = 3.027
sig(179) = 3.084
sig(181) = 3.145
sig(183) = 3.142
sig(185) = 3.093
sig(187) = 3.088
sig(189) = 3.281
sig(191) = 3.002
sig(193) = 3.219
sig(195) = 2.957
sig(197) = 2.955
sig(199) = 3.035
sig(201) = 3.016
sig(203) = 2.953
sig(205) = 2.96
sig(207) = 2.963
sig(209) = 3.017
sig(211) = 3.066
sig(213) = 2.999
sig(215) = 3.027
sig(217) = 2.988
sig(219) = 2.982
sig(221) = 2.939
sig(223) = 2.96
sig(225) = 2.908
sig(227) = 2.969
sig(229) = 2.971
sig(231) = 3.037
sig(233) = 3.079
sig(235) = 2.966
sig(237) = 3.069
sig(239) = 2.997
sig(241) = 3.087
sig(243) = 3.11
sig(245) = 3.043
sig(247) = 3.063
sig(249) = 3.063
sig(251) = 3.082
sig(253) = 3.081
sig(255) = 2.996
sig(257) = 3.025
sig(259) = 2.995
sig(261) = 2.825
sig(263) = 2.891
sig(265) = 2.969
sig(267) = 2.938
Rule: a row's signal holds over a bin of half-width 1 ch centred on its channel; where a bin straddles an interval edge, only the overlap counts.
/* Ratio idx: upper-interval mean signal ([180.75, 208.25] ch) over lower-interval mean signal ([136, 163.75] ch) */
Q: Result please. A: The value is 1.03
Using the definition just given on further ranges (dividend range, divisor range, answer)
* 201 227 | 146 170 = 0.98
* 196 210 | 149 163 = 1.00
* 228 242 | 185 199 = 0.98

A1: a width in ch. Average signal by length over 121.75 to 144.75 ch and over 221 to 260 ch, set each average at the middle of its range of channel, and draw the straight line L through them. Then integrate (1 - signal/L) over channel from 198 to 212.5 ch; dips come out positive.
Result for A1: 0.1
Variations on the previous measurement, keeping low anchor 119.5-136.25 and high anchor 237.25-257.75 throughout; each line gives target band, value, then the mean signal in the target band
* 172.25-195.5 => -0.47 ch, 3.11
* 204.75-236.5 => 0.62 ch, 2.99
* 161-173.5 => -0.40 ch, 3.14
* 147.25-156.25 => 0.22 ch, 2.97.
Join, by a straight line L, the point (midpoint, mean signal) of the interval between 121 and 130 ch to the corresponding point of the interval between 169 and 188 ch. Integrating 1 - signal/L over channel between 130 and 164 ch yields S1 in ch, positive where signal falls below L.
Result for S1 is 1.33 ch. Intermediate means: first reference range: 3.07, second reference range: 3.11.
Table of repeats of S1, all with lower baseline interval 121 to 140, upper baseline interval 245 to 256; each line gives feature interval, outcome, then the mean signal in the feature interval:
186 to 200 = -0.17 ch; 3.08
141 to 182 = -0.10 ch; 3.04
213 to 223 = 0.21 ch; 2.98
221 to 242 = 0.34 ch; 3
